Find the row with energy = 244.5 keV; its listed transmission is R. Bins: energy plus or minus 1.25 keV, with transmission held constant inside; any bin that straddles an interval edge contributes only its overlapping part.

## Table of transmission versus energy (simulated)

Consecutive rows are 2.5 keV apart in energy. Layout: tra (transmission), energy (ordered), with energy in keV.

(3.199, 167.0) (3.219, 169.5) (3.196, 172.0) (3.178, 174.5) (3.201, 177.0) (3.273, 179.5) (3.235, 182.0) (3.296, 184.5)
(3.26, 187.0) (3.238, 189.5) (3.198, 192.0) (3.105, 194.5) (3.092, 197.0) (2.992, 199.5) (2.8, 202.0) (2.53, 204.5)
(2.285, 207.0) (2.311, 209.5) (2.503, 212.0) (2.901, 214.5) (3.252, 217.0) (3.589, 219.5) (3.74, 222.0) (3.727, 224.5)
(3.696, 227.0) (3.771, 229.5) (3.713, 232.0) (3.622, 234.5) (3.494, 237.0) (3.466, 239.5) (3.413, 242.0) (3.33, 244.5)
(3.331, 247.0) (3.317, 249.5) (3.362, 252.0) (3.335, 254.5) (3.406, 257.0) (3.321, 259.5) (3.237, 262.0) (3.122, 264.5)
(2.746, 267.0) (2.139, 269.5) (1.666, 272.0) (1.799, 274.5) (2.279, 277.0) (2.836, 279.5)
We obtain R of 3.33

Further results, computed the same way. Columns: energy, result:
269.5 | 2.139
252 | 3.362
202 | 2.8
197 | 3.092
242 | 3.413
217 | 3.252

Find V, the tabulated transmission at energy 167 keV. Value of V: 3.199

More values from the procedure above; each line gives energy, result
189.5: 3.238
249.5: 3.317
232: 3.713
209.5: 2.311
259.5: 3.321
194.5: 3.105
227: 3.696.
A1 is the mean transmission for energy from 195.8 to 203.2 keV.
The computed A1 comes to 2.96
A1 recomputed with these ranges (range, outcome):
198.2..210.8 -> 2.59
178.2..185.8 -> 3.27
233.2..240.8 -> 3.53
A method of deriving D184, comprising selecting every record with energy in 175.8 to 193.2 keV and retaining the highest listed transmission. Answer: 3.296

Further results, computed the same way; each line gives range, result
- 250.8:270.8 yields 3.406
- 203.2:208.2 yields 2.53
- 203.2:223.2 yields 3.74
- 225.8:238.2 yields 3.771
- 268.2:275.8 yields 2.139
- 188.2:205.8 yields 3.238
